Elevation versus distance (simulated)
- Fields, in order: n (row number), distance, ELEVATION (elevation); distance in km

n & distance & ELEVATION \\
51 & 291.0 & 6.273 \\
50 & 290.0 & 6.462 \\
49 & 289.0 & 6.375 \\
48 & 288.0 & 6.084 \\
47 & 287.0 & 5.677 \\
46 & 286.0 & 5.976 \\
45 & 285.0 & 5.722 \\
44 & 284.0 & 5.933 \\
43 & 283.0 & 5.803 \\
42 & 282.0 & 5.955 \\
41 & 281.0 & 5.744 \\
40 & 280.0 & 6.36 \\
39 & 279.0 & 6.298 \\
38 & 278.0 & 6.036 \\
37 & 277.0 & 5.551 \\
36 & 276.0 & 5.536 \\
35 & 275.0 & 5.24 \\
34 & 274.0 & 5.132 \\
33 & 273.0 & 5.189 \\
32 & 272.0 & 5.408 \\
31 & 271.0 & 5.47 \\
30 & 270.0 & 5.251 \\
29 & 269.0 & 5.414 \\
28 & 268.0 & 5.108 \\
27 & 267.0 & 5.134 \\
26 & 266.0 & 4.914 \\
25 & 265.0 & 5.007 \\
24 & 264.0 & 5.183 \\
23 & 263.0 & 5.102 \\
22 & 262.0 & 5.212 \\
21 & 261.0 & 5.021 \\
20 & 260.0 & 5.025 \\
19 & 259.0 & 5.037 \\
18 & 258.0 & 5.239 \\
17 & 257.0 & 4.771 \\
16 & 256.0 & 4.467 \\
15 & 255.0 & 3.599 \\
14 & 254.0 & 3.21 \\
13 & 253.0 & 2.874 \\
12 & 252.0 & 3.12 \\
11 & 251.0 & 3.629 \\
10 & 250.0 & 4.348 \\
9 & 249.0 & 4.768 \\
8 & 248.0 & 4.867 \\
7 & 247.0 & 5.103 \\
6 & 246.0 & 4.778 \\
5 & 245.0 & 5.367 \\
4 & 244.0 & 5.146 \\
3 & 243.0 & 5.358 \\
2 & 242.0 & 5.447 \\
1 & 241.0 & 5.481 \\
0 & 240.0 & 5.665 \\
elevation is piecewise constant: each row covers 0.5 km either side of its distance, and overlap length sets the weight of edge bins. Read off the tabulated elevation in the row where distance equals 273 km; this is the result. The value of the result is 5.189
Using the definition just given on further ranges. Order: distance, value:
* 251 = 3.629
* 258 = 5.239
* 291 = 6.273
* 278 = 6.036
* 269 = 5.414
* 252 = 3.12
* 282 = 5.955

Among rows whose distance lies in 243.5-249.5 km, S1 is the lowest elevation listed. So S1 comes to 4.768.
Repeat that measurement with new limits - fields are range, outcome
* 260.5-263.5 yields 5.021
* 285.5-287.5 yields 5.677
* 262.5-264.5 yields 5.102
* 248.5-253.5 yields 2.874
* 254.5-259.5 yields 3.599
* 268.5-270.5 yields 5.251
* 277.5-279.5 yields 6.036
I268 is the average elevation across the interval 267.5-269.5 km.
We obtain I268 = 5.26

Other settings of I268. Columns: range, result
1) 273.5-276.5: 5.3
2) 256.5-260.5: 5.02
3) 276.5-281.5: 6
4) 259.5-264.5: 5.11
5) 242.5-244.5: 5.25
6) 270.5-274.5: 5.3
